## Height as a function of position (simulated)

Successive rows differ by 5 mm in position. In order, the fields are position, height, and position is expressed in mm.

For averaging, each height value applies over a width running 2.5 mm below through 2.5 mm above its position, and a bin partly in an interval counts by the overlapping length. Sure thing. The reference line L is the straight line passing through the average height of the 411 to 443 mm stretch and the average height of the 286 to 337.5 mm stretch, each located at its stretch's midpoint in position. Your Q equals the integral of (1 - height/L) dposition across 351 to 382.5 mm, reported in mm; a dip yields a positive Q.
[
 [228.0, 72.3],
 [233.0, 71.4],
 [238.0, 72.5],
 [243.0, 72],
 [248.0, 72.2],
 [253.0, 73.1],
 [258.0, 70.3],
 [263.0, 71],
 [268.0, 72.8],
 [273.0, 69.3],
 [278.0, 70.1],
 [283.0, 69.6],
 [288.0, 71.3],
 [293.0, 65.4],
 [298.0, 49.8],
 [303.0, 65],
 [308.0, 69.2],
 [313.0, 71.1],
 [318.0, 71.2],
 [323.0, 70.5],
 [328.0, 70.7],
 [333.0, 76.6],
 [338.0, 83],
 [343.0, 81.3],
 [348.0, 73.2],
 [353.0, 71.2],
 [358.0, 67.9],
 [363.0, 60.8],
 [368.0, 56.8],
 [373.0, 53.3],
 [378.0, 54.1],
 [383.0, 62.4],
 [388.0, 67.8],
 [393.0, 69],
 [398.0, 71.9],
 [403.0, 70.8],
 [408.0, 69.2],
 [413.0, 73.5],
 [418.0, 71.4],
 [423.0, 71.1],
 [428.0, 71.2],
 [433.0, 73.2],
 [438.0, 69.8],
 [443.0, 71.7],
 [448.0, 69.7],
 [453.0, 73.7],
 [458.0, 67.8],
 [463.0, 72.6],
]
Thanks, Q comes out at 4.2 mm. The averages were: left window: 68.6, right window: 71.7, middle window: 60.6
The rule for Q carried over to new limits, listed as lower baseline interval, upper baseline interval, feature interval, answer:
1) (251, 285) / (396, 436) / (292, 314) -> 2.3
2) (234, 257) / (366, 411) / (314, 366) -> -4.3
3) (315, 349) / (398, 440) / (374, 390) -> 2.7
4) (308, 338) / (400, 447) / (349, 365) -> 1.1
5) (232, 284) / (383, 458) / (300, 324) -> 0.7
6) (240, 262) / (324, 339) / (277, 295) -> 1.1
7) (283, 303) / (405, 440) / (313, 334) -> -2.1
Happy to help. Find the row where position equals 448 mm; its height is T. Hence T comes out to 69.7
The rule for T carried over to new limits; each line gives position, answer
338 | 83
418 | 71.4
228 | 72.3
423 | 71.1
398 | 71.9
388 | 67.8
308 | 69.2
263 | 71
